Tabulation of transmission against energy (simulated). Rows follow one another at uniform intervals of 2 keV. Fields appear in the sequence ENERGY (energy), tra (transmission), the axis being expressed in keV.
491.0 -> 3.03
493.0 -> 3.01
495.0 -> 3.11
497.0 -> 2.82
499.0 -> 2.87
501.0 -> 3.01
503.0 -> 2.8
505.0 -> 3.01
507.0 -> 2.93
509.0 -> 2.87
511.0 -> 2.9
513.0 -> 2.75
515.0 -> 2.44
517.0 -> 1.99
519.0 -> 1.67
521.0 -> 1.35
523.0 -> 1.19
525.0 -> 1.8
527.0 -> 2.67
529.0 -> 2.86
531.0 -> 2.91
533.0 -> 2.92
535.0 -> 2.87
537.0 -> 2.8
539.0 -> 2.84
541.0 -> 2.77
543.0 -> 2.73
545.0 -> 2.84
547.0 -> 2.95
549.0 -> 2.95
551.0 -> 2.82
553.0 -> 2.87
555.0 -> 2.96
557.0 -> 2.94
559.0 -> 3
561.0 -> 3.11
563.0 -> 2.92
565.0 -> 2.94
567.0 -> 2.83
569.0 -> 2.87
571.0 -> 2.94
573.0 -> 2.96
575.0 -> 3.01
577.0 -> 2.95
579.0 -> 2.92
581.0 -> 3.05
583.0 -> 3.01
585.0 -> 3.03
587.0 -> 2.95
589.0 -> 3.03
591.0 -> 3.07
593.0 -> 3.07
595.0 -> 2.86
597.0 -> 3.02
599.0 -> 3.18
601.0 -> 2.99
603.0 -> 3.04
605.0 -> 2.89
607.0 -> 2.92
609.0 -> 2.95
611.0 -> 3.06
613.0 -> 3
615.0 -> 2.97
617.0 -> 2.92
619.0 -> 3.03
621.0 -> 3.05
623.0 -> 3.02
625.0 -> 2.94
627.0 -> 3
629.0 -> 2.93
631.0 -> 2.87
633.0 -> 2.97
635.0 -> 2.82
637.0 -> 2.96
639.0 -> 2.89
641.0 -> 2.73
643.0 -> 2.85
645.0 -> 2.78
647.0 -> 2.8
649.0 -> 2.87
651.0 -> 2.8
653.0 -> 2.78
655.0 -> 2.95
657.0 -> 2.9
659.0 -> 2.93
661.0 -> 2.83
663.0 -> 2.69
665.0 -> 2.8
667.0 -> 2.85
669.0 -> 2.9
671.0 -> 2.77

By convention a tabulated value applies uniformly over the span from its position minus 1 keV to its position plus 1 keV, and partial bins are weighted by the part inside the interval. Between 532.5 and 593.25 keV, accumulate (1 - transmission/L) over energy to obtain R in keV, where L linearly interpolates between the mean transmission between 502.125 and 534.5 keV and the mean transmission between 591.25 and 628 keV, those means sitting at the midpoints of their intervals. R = -4.9 keV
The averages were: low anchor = 2.45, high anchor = 3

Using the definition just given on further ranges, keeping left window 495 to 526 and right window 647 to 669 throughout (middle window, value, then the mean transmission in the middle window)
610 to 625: -1.5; 3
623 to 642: -0.9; 2.91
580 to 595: -2.1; 3.02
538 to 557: -2.4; 2.86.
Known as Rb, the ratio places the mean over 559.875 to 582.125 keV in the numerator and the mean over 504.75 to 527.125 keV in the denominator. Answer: 1.31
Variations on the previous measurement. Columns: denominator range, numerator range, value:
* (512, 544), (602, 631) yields 1.23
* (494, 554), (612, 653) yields 1.10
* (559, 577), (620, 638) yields 1.00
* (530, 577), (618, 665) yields 0.99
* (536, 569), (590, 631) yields 1.04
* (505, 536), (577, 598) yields 1.24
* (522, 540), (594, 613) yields 1.18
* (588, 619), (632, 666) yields 0.95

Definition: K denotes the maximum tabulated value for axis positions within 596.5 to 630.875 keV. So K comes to 3.18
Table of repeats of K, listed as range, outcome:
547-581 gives 3.11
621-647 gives 3.05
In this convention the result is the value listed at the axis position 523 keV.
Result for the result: 1.19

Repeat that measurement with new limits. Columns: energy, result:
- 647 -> 2.8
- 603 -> 3.04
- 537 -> 2.8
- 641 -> 2.73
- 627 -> 3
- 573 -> 2.96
